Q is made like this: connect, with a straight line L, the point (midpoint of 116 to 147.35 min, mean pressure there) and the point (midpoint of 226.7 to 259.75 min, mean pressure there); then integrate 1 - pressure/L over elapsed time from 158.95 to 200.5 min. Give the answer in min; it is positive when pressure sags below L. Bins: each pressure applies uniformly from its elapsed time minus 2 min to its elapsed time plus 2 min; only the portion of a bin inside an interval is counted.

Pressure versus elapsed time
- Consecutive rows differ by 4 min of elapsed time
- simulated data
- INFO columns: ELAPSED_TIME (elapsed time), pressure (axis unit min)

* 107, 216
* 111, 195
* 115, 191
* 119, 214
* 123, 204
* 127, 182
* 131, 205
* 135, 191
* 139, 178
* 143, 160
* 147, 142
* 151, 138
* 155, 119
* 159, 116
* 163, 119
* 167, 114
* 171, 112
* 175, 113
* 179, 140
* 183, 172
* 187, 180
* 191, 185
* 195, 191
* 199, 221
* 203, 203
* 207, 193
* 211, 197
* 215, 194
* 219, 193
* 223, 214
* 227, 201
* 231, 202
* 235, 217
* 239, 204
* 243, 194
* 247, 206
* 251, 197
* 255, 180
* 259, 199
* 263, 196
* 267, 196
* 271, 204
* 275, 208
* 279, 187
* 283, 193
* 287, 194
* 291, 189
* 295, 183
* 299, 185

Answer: 8.81 min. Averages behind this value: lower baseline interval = 187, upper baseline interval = 200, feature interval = 152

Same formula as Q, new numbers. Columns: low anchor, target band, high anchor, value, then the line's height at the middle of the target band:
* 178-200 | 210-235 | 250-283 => -1.9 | 188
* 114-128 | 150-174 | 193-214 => 9.8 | 200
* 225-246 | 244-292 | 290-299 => -0.6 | 194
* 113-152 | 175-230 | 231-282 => 0.9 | 191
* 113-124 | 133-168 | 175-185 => 6.5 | 174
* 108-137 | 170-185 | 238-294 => 4.7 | 197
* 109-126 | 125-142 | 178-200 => 0.7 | 196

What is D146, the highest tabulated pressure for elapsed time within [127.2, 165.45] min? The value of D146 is 205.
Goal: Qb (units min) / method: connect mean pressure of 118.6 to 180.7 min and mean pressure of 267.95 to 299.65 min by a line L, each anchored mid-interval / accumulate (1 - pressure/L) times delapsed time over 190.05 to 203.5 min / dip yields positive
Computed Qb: -2.8 min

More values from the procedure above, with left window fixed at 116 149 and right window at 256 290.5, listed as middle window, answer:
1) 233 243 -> -0.7 min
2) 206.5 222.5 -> -0.4 min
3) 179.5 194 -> 1.0 min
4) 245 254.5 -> -0.2 min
